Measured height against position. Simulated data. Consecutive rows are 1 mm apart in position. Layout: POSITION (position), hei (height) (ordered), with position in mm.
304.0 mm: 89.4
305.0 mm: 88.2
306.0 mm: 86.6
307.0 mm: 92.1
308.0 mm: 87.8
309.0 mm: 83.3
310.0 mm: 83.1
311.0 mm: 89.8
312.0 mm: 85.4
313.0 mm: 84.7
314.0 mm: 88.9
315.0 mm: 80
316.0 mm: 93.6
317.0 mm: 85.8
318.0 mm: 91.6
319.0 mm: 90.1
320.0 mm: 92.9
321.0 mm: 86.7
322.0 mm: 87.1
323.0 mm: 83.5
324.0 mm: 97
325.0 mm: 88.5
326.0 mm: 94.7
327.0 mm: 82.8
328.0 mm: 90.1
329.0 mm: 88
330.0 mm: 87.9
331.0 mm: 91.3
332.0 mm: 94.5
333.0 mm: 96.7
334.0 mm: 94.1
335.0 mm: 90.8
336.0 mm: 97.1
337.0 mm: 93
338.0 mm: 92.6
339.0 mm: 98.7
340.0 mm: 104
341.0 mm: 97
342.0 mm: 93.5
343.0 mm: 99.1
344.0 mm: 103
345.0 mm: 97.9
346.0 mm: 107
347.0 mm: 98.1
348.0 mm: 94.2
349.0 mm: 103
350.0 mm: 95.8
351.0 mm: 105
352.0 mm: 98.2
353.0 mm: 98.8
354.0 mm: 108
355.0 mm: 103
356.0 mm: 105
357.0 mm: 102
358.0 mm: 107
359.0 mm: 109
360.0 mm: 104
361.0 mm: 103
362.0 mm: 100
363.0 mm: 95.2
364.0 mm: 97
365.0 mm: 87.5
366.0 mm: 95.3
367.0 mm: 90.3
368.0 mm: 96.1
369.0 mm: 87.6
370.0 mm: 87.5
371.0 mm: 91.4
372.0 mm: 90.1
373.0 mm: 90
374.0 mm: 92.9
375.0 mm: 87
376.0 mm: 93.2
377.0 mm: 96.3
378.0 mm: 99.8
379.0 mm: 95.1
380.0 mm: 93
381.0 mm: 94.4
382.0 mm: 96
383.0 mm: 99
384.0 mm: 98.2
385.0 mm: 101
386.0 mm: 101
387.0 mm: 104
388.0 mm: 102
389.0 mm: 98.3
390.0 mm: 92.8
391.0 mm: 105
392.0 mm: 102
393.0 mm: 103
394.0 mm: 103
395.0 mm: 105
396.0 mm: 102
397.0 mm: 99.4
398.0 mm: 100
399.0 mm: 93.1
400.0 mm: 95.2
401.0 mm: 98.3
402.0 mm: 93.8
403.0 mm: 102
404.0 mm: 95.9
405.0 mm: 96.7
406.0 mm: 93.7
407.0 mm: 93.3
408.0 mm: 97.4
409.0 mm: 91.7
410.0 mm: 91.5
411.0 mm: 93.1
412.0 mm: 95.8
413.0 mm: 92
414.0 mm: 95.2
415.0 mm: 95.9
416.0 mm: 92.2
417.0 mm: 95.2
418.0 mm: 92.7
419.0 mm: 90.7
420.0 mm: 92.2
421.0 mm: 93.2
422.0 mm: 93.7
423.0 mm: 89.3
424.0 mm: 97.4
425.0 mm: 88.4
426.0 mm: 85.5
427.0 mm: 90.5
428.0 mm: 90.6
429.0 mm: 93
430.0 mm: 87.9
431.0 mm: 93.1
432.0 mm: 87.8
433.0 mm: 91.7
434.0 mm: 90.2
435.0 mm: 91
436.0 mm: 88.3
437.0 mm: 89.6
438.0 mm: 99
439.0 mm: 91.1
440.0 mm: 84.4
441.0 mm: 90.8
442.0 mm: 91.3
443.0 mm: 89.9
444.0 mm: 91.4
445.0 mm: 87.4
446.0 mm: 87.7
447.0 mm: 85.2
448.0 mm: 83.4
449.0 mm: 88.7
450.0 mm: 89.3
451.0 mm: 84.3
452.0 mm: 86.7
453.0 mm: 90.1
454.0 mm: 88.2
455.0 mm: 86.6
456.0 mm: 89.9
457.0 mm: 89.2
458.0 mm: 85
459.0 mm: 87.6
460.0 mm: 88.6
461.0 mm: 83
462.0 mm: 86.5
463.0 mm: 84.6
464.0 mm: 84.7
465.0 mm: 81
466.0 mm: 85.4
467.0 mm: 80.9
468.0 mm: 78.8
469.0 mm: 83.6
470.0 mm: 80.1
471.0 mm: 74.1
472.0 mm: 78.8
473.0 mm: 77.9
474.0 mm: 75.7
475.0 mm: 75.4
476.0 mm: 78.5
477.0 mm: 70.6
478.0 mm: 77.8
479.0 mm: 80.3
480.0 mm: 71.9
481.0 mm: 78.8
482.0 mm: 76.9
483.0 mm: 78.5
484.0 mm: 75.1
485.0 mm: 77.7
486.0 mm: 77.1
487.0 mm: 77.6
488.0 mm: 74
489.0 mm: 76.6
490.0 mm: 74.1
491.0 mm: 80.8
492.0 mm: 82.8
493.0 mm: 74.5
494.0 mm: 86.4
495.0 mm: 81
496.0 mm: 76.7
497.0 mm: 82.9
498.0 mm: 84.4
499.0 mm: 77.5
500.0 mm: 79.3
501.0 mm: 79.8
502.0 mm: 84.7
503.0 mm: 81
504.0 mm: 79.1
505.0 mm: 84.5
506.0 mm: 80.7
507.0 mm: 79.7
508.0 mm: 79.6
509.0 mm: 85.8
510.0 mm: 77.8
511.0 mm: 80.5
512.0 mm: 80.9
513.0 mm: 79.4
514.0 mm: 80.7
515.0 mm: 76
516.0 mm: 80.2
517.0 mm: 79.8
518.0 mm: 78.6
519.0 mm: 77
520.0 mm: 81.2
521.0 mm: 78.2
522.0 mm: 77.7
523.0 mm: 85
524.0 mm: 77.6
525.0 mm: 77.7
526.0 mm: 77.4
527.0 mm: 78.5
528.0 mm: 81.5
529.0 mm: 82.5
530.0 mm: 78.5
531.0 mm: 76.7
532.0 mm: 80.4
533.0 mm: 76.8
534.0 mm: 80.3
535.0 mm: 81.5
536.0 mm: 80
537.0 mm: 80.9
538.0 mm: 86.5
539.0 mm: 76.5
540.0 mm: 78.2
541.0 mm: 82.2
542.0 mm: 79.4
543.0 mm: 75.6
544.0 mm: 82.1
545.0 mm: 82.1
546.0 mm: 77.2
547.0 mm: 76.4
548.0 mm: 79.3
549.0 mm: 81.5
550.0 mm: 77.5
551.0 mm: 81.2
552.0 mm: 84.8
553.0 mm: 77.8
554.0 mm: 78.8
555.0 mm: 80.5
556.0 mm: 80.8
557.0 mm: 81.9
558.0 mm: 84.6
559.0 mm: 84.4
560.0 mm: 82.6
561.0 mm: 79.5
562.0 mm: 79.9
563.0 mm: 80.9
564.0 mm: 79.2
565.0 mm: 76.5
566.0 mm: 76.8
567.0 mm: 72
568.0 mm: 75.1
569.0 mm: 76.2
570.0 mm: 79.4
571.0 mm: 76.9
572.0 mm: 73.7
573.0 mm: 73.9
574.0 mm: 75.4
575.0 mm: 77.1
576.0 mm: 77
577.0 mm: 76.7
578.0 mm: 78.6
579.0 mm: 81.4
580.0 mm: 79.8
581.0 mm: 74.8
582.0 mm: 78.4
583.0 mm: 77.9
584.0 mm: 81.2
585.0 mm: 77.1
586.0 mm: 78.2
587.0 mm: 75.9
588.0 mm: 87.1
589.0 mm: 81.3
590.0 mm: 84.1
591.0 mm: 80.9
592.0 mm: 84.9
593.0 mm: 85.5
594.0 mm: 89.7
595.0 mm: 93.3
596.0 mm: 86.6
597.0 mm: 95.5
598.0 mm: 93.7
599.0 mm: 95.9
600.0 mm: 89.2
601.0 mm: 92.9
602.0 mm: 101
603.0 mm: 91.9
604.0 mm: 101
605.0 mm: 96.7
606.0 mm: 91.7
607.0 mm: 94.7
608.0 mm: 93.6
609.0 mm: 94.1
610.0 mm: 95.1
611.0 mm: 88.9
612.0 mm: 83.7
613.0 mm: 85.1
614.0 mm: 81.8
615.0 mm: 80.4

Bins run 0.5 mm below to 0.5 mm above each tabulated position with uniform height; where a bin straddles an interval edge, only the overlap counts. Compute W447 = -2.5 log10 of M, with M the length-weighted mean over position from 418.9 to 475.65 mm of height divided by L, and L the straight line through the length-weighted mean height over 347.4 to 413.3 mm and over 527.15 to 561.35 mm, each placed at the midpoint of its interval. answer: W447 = 0.04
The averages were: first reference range 97.5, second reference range 80.3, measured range 87.2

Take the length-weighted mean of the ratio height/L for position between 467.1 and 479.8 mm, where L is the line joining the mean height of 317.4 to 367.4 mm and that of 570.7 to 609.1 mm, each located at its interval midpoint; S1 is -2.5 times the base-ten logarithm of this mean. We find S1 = 0.165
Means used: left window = 96.2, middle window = 77.6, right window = 85.1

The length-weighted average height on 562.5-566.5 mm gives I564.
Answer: 78.3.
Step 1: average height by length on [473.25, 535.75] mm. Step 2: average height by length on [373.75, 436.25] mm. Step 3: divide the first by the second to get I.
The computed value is 0.8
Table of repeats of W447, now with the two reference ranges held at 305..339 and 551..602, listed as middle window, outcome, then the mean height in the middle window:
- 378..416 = -0.12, 97.5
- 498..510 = 0.04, 81.1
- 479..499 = 0.08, 78.3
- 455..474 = 0.02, 83.2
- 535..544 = 0.03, 80.1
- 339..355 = -0.13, 100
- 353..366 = -0.15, 101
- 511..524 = 0.05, 79.5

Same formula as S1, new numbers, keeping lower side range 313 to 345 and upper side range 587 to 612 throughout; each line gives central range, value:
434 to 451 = 0.03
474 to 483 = 0.19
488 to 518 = 0.14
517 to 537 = 0.15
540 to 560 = 0.13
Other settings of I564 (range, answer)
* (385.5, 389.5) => 101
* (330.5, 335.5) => 93.5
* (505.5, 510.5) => 80.7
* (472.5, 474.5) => 76.8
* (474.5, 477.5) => 74.8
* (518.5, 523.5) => 79.8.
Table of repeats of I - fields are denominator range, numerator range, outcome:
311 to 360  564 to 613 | 0.89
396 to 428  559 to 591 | 0.83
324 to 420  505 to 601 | 0.83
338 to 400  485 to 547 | 0.81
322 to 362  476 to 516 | 0.81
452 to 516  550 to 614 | 1.04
